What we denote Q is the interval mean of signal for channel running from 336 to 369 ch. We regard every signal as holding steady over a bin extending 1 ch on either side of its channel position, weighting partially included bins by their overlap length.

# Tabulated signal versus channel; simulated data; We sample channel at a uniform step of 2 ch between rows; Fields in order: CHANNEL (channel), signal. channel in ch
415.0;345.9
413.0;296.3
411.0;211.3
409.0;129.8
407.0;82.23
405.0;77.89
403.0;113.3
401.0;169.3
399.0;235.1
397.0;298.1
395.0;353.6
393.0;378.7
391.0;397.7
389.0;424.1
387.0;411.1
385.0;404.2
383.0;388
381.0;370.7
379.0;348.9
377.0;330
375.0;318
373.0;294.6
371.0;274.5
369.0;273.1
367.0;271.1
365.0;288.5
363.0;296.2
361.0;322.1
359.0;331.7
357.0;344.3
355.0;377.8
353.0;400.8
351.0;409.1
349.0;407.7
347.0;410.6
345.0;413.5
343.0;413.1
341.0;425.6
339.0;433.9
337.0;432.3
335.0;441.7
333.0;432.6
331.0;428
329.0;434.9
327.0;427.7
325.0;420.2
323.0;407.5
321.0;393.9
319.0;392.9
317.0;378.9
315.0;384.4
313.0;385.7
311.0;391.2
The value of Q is 371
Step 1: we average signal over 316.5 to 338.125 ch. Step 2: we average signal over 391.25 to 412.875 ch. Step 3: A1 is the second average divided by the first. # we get 0.5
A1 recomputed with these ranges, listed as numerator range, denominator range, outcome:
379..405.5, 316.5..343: 0.75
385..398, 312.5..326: 0.96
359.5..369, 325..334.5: 0.68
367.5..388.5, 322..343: 0.80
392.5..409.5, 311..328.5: 0.50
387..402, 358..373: 1.12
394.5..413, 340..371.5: 0.53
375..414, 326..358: 0.69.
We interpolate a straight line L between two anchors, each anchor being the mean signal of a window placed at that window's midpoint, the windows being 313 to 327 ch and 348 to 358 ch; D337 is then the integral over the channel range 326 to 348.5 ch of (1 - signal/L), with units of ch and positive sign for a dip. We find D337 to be -1.9 ch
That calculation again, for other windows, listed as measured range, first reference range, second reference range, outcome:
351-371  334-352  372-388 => 3.4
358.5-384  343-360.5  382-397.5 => 4.6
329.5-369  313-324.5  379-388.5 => 1.0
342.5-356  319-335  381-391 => 0.3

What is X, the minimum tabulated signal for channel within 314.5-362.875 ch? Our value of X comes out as 322.1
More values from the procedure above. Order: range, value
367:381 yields 271.1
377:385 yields 330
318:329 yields 392.9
